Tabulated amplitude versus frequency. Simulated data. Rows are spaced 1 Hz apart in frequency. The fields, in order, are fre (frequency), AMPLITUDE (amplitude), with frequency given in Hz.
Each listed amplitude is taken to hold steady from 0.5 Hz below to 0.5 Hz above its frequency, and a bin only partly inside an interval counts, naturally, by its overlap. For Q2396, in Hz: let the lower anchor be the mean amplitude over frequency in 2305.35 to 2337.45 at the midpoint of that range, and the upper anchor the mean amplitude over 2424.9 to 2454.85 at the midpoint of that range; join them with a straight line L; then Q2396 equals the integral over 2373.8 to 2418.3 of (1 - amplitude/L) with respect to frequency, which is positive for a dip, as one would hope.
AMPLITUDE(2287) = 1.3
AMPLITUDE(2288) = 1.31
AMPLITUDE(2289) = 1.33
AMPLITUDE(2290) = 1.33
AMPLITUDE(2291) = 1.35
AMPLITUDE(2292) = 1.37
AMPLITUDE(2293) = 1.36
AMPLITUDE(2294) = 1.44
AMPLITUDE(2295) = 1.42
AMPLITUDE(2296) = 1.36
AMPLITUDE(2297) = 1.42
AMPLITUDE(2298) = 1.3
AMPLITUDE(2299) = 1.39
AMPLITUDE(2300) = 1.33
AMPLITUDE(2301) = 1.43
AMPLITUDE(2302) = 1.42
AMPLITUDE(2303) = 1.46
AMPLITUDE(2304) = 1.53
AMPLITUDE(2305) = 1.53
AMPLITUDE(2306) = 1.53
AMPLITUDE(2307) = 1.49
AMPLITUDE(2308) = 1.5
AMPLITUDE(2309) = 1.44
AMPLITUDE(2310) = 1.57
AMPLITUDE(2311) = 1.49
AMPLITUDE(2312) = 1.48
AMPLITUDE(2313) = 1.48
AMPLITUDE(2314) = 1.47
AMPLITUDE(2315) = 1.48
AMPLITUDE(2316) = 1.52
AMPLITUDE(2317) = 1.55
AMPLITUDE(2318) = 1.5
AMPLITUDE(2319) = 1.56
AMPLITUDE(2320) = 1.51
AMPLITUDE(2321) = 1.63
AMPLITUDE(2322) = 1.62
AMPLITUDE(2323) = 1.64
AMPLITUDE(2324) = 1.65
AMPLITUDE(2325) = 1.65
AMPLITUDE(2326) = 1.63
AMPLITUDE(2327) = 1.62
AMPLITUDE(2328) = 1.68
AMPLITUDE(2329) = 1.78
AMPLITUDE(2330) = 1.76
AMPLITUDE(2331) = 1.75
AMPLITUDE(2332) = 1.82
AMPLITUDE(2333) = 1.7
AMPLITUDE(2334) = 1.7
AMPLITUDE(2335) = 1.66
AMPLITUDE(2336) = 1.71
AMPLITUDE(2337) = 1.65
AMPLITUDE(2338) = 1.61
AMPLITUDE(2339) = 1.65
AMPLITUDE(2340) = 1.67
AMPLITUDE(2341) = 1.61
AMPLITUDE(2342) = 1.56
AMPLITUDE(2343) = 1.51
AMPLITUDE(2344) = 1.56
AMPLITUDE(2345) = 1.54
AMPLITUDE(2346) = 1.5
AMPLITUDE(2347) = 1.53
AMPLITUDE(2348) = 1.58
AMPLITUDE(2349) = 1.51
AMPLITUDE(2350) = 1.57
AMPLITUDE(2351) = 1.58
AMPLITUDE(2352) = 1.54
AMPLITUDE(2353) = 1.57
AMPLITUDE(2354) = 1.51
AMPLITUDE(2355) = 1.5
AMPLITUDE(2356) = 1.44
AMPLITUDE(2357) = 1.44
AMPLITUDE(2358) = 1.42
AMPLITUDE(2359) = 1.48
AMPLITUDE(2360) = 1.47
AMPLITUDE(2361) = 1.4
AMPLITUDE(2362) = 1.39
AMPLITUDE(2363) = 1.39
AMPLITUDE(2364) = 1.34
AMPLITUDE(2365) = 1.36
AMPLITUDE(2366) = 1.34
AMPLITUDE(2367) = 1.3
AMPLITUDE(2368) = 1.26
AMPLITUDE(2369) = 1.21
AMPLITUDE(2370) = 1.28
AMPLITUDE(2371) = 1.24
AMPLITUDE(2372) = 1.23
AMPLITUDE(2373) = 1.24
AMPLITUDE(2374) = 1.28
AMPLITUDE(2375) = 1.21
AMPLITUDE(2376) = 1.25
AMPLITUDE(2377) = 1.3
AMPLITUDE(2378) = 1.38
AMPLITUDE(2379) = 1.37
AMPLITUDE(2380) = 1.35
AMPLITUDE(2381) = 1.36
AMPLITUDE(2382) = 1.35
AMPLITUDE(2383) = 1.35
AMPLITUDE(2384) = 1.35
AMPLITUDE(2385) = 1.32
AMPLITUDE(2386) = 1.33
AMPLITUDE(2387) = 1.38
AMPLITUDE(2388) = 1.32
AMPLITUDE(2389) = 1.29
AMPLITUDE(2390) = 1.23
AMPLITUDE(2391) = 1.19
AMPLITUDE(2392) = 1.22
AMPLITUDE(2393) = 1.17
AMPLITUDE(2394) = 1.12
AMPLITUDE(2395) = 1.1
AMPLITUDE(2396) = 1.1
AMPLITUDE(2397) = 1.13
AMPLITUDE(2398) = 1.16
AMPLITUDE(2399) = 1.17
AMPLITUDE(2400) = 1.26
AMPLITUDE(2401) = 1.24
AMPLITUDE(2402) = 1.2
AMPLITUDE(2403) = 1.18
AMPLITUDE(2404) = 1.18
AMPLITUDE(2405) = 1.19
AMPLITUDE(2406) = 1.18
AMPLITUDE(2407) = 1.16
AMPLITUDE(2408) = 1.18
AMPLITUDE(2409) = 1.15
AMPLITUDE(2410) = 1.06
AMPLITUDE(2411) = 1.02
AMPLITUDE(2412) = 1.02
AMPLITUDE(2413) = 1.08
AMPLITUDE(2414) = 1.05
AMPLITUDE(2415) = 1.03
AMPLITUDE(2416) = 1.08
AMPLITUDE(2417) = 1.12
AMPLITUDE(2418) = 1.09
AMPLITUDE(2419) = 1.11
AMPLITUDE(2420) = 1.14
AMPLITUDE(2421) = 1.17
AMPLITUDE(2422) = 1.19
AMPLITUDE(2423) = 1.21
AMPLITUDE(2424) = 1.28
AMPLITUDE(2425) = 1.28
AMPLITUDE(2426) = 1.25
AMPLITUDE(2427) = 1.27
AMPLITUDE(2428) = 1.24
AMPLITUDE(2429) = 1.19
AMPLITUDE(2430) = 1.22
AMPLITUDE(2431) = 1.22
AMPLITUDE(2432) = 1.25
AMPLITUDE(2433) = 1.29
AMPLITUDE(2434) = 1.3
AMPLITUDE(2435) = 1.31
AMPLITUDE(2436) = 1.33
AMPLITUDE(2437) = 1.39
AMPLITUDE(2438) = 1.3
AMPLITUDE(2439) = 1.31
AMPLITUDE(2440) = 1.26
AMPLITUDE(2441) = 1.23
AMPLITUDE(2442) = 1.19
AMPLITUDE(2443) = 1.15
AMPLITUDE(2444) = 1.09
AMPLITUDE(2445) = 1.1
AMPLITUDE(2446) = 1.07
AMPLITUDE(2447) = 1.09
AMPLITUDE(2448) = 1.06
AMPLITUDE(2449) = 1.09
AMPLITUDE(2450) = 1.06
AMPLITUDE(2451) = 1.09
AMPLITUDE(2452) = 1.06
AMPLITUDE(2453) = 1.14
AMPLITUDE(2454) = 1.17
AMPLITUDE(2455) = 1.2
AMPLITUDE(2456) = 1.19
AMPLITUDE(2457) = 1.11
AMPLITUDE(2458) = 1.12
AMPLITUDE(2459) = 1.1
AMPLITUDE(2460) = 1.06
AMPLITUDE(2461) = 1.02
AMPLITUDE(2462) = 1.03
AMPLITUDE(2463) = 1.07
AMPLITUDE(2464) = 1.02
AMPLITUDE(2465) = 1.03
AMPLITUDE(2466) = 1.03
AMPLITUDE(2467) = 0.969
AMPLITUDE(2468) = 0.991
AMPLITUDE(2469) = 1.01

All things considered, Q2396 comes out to 4.74 Hz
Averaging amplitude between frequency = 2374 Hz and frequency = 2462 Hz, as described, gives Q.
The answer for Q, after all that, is 1.19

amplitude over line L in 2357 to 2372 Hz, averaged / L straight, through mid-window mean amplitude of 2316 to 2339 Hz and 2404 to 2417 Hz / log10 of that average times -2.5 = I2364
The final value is 0.05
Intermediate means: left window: 1.65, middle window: 1.35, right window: 1.1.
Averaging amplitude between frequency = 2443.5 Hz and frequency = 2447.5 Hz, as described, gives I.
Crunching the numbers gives 1.09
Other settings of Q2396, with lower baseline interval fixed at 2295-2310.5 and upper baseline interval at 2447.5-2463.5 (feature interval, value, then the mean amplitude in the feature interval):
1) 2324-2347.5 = -4.7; 1.65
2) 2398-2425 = 1.2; 1.15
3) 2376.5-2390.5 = -0.8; 1.33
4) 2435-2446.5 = -0.9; 1.22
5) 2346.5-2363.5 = -2.1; 1.49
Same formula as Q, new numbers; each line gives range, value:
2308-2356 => 1.59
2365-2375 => 1.27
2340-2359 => 1.53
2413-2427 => 1.16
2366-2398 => 1.26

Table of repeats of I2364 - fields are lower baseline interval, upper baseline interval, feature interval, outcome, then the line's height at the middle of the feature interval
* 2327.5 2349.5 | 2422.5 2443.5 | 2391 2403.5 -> 0.20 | 1.4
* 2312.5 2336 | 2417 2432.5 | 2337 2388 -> 0.04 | 1.47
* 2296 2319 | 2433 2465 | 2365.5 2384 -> 0.02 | 1.32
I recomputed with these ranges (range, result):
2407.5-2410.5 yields 1.13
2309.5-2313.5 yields 1.5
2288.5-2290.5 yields 1.33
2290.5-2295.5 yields 1.39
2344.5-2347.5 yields 1.52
